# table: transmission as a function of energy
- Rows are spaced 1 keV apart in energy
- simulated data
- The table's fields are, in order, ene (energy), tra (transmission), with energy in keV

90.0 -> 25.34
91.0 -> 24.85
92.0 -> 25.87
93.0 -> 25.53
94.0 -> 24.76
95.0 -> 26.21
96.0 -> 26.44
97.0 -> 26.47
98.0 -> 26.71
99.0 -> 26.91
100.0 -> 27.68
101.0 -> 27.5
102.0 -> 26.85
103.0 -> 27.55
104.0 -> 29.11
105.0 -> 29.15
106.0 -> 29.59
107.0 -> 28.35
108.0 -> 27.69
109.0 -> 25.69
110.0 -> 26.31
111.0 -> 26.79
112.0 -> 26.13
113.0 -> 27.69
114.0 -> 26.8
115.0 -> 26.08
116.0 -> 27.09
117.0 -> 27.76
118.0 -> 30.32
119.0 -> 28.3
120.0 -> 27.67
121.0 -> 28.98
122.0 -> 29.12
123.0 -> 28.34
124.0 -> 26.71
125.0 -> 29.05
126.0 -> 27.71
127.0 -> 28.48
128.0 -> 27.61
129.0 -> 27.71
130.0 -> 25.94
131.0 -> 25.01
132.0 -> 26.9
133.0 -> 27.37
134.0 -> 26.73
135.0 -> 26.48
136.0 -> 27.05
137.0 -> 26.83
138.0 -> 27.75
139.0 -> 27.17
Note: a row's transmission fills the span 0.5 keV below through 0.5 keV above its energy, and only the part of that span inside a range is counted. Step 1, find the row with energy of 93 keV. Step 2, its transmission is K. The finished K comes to 25.53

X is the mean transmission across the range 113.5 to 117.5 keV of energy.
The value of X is 26.9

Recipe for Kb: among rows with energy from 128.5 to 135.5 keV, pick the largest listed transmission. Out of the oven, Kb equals 27.71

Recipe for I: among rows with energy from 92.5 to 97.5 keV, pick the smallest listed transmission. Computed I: 24.76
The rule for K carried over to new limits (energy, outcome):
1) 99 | 26.91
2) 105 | 29.15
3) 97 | 26.47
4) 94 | 24.76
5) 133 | 27.37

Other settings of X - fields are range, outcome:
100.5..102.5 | 27.2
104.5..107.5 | 29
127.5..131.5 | 26.6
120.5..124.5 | 28.3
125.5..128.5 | 27.9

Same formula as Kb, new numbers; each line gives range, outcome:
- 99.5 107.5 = 29.59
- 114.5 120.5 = 30.32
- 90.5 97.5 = 26.47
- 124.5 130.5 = 29.05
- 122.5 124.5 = 28.34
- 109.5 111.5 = 26.79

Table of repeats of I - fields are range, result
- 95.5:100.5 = 26.44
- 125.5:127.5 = 27.71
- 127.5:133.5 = 25.01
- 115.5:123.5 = 27.09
